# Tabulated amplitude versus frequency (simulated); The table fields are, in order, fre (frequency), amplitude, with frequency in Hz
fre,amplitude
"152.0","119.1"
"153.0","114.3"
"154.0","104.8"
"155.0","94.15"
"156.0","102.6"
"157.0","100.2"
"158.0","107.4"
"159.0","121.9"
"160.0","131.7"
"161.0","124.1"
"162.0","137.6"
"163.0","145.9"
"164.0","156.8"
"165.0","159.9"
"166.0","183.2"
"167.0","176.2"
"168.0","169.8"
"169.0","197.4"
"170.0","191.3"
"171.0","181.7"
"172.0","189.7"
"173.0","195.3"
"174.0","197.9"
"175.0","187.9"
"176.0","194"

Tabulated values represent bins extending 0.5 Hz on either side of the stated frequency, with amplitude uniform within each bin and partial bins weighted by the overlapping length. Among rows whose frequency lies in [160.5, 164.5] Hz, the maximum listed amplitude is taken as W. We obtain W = 156.8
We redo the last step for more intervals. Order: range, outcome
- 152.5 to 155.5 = 114.3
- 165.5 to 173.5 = 197.4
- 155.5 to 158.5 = 107.4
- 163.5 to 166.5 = 183.2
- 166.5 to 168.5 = 176.2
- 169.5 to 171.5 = 191.3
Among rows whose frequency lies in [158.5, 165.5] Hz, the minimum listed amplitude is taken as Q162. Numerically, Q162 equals 121.9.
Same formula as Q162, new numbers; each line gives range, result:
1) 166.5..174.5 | 169.8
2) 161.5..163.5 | 137.6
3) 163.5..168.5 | 156.8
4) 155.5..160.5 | 100.2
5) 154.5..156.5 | 94.15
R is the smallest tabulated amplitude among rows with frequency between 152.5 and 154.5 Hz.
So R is 104.8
